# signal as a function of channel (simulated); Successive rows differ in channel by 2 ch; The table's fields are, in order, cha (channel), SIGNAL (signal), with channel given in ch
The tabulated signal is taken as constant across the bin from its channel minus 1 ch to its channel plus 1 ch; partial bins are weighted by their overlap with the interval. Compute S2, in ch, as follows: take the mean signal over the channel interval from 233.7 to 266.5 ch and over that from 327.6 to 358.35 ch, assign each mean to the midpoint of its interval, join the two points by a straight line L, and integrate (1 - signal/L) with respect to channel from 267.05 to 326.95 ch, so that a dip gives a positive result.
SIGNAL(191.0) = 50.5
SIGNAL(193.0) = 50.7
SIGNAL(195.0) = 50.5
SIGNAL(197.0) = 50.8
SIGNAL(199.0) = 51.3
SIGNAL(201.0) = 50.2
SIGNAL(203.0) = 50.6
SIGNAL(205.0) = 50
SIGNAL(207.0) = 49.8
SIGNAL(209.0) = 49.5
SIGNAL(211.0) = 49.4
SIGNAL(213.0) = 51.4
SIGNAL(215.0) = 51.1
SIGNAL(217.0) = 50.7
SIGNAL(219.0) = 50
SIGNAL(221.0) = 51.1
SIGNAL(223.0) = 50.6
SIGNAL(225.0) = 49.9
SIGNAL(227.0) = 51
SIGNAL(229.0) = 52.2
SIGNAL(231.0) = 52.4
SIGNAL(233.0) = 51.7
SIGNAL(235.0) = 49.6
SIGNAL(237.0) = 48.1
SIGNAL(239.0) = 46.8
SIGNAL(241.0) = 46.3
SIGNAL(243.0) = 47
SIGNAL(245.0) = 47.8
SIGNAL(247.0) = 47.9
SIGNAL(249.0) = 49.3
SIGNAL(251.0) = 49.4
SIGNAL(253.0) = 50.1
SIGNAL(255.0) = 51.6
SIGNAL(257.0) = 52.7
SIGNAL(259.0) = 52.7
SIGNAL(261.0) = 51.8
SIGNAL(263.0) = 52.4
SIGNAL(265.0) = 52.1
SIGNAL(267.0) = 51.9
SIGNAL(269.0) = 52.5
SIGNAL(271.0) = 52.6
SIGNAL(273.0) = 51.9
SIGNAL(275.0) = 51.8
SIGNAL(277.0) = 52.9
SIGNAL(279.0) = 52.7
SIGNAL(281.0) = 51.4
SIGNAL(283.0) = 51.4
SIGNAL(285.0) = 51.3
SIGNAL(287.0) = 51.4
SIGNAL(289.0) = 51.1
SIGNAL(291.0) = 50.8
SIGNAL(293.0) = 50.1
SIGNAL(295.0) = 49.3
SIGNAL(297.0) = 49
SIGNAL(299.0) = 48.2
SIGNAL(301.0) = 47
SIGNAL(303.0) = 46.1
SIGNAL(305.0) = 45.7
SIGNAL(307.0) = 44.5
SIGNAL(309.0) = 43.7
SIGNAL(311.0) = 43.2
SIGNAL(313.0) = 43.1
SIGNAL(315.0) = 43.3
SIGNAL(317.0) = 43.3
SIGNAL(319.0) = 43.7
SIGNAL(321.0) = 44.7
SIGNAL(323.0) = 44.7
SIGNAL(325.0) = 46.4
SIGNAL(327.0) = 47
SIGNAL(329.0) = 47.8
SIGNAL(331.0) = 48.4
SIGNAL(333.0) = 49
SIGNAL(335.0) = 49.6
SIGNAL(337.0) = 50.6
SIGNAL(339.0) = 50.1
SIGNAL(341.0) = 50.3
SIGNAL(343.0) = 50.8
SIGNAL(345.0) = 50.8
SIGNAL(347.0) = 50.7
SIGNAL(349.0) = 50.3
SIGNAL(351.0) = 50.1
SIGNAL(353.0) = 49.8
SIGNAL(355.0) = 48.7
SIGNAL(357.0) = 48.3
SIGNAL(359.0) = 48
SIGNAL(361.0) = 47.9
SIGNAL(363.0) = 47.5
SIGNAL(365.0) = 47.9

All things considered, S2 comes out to 1.8 ch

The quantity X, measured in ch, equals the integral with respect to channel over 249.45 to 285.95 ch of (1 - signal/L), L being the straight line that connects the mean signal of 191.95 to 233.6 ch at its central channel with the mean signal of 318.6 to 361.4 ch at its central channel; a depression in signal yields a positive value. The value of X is -1.5 ch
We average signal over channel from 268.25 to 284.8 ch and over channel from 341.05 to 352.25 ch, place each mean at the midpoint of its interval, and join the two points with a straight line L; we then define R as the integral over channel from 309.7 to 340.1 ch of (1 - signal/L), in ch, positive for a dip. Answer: 2.8 ch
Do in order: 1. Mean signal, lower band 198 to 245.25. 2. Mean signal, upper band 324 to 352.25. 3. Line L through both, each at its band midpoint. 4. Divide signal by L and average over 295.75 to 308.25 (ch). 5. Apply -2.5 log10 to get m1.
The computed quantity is 0.06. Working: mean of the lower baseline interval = 50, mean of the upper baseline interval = 49.4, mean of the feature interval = 46.7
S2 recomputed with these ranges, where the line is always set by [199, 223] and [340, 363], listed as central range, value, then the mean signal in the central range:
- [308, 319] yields 1.41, 43.4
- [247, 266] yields -0.40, 51.2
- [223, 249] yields 0.50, 49.3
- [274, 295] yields -0.61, 51.4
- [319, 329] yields 0.80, 45.7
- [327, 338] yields 0.17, 48.9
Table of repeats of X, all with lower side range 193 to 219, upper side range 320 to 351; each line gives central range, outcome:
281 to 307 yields 0.1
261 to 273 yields -0.6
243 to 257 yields 0.1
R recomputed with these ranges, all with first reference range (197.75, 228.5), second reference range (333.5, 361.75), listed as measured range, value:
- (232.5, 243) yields 0.4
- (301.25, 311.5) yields 1.0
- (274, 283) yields -0.4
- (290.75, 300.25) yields 0.1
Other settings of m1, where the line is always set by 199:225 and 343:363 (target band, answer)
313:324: 0.13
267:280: -0.05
